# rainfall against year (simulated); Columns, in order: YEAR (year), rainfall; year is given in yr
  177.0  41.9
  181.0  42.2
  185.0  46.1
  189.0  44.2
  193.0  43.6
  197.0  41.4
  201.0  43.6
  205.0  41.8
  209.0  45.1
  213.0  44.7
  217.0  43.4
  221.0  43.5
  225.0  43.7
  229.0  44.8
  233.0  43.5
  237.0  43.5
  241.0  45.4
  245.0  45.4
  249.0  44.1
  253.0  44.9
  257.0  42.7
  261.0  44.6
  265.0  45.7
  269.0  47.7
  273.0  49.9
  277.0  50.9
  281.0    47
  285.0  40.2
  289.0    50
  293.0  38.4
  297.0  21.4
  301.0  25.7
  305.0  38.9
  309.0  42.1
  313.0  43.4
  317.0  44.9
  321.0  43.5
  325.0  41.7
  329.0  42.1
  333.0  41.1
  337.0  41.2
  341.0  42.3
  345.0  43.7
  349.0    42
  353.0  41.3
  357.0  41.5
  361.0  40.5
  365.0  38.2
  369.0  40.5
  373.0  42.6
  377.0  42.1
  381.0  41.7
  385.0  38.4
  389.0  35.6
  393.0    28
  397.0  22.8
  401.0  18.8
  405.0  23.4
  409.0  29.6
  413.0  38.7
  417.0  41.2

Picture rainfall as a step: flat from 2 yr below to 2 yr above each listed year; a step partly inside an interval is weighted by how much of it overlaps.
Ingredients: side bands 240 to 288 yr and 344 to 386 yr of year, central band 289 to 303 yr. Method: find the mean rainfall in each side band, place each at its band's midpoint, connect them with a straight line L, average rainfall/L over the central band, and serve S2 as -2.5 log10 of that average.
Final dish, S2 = 0.37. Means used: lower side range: 45.8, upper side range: 41.1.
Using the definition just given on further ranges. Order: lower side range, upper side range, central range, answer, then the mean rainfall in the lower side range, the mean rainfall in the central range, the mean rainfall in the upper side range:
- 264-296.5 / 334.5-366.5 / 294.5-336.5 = 0.12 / 45.1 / 38.6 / 41.4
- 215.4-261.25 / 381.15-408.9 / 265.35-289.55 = -0.17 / 44.1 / 47.3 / 28.9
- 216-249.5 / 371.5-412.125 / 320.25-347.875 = -0.15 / 44.2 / 42.2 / 32.4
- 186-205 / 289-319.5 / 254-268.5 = -0.13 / 43.2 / 44.7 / 37.4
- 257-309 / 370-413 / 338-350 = -0.16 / 41.8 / 42.6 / 32.8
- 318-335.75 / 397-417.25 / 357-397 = -0.13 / 42.2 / 38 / 28.7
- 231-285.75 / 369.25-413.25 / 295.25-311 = 0.27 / 45.5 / 32.2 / 33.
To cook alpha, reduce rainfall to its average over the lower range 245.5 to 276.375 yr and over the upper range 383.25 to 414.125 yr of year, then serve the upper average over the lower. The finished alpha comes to 0.6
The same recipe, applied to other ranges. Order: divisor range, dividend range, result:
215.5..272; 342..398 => 0.87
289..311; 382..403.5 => 0.84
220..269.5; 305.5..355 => 0.95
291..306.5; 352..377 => 1.32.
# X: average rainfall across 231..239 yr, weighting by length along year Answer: 43.5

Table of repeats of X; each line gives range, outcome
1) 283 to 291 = 45.1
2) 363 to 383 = 41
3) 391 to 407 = 23.2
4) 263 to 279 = 48.5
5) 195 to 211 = 43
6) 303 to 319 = 42.3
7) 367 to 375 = 41.5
